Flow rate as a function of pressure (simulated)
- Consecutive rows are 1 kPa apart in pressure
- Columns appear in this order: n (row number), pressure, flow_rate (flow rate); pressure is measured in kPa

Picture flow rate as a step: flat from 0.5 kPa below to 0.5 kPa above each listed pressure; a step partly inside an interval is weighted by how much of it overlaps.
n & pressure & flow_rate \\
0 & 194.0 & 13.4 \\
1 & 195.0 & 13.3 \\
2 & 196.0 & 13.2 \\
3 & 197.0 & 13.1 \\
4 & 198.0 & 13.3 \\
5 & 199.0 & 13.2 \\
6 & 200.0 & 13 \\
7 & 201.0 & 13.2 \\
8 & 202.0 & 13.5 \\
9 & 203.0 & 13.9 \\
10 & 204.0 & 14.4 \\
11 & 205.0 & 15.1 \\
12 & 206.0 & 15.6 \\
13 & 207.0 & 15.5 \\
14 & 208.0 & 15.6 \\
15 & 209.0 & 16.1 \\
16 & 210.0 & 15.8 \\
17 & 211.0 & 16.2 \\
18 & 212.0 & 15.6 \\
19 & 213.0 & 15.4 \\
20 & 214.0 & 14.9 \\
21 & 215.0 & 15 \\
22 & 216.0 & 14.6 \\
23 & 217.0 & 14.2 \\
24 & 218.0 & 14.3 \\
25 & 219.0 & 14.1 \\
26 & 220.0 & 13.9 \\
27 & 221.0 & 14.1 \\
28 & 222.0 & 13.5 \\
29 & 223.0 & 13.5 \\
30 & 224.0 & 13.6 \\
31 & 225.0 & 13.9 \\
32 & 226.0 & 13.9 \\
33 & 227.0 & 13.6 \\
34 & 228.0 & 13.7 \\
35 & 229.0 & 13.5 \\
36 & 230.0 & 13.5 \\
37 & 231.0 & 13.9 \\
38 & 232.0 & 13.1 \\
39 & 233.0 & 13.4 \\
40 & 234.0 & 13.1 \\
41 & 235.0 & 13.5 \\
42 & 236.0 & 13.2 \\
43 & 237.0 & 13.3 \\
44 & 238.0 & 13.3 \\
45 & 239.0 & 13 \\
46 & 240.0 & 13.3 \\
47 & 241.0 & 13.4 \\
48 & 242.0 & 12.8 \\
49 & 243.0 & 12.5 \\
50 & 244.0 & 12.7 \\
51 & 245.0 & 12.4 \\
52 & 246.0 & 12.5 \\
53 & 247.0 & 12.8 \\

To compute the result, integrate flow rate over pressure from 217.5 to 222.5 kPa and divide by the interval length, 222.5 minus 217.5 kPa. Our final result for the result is 14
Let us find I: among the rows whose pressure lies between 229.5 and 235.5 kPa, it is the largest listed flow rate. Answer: 13.9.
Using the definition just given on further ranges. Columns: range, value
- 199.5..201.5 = 13.2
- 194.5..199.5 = 13.3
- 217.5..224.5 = 14.3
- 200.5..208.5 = 15.6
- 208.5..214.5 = 16.2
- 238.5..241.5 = 13.4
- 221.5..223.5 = 13.5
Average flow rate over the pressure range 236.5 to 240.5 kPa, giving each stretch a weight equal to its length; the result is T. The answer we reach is 13.2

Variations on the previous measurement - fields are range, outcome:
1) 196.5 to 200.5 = 13.2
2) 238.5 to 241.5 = 13.2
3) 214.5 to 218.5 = 14.5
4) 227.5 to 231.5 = 13.6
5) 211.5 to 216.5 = 15.1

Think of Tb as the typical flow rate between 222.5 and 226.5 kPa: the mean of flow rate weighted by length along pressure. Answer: 13.7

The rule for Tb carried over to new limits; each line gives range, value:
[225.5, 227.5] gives 13.8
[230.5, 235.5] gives 13.4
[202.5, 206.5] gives 14.8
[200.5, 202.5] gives 13.3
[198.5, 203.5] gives 13.4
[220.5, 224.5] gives 13.7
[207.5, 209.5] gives 15.9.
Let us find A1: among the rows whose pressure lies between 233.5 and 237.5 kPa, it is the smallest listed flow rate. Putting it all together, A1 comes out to 13.1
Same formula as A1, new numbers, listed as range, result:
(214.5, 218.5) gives 14.2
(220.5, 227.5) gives 13.5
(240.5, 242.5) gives 12.8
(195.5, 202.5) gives 13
